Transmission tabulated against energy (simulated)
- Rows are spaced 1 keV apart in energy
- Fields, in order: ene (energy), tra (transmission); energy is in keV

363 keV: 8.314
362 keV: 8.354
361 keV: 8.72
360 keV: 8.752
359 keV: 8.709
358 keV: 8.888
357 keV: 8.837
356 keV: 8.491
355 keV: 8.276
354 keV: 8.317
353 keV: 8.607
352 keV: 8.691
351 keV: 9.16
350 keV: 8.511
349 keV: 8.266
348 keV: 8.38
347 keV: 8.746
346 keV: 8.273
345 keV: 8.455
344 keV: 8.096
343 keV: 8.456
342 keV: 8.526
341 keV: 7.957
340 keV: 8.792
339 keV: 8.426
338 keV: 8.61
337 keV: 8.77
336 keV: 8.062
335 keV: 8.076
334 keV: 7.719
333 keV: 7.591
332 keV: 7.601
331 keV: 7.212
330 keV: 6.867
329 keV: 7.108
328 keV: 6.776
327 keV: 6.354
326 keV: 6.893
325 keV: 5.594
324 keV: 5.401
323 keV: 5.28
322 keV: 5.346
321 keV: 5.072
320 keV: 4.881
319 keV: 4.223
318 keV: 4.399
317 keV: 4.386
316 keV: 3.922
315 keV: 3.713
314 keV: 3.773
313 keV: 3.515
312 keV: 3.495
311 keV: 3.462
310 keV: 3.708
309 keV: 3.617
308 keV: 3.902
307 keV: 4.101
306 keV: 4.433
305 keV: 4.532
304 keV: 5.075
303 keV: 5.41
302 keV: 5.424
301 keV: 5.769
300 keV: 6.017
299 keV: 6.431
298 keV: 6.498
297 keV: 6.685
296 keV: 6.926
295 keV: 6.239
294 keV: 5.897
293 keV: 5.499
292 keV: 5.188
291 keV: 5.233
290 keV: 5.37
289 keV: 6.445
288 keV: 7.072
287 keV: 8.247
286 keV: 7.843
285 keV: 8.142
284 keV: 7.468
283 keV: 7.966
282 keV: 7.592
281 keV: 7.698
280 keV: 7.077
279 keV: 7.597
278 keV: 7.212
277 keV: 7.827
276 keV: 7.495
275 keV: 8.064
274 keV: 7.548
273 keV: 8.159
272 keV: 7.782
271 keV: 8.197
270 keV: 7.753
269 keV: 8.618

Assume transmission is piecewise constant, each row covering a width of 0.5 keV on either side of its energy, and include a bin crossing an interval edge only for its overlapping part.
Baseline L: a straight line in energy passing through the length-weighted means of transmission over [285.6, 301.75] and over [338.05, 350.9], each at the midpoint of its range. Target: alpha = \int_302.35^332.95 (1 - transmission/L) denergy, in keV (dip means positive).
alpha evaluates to 9.66 keV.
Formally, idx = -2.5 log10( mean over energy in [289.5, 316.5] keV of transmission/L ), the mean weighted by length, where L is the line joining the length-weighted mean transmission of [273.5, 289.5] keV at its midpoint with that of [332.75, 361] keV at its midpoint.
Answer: 0.50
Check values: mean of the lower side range 7.58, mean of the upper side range 8.46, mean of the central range 4.96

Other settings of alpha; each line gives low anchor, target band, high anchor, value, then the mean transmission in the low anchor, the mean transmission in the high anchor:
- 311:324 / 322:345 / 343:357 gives -3.8 keV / 4.34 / 8.49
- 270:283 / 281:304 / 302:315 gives -2.4 keV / 7.7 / 4.12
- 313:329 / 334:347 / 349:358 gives -2.1 keV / 5.08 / 8.61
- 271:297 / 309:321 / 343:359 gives 5.9 keV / 7.12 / 8.54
